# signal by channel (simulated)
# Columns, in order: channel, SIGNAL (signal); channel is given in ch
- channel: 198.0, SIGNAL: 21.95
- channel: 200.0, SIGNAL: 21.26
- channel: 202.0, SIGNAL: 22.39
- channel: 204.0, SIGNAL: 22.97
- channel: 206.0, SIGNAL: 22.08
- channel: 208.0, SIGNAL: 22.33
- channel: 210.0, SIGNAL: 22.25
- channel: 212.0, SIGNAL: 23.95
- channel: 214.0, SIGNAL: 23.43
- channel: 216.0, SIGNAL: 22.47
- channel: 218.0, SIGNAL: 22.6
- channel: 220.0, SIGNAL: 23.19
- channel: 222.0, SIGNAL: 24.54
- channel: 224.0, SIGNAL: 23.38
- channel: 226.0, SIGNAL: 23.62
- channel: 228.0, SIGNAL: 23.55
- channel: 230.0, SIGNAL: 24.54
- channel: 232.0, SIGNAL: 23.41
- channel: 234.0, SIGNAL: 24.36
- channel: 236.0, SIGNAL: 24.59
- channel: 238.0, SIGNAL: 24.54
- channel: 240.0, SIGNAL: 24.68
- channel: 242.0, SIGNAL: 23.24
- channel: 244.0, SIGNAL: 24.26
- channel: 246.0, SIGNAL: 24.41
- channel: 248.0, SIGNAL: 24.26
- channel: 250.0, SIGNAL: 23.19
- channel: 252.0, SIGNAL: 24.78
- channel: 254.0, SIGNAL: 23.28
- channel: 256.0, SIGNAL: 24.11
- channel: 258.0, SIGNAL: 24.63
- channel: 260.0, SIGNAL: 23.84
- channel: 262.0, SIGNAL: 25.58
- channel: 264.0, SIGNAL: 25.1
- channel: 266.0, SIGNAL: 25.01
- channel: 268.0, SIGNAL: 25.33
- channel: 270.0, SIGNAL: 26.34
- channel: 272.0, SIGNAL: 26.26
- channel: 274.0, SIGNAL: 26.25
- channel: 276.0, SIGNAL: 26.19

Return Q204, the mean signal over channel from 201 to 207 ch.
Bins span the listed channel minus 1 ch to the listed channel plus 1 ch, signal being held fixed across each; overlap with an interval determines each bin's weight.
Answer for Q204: 22.5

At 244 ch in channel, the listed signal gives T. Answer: 24.26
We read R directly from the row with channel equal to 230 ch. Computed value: 24.54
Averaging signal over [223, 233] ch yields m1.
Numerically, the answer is 23.7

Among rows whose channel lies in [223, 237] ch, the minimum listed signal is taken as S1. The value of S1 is 23.38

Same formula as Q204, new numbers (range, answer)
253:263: 24.3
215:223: 23.2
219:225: 23.7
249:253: 24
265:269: 25.2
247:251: 23.7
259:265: 24.8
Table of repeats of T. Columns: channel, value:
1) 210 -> 22.25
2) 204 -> 22.97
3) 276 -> 26.19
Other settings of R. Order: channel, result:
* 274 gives 26.25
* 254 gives 23.28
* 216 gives 22.47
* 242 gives 23.24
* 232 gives 23.41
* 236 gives 24.59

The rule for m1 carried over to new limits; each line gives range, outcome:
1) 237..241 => 24.6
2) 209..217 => 23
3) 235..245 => 24.3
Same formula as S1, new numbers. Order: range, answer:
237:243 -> 23.24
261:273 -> 25.01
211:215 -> 23.43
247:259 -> 23.19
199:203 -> 21.26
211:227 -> 22.47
